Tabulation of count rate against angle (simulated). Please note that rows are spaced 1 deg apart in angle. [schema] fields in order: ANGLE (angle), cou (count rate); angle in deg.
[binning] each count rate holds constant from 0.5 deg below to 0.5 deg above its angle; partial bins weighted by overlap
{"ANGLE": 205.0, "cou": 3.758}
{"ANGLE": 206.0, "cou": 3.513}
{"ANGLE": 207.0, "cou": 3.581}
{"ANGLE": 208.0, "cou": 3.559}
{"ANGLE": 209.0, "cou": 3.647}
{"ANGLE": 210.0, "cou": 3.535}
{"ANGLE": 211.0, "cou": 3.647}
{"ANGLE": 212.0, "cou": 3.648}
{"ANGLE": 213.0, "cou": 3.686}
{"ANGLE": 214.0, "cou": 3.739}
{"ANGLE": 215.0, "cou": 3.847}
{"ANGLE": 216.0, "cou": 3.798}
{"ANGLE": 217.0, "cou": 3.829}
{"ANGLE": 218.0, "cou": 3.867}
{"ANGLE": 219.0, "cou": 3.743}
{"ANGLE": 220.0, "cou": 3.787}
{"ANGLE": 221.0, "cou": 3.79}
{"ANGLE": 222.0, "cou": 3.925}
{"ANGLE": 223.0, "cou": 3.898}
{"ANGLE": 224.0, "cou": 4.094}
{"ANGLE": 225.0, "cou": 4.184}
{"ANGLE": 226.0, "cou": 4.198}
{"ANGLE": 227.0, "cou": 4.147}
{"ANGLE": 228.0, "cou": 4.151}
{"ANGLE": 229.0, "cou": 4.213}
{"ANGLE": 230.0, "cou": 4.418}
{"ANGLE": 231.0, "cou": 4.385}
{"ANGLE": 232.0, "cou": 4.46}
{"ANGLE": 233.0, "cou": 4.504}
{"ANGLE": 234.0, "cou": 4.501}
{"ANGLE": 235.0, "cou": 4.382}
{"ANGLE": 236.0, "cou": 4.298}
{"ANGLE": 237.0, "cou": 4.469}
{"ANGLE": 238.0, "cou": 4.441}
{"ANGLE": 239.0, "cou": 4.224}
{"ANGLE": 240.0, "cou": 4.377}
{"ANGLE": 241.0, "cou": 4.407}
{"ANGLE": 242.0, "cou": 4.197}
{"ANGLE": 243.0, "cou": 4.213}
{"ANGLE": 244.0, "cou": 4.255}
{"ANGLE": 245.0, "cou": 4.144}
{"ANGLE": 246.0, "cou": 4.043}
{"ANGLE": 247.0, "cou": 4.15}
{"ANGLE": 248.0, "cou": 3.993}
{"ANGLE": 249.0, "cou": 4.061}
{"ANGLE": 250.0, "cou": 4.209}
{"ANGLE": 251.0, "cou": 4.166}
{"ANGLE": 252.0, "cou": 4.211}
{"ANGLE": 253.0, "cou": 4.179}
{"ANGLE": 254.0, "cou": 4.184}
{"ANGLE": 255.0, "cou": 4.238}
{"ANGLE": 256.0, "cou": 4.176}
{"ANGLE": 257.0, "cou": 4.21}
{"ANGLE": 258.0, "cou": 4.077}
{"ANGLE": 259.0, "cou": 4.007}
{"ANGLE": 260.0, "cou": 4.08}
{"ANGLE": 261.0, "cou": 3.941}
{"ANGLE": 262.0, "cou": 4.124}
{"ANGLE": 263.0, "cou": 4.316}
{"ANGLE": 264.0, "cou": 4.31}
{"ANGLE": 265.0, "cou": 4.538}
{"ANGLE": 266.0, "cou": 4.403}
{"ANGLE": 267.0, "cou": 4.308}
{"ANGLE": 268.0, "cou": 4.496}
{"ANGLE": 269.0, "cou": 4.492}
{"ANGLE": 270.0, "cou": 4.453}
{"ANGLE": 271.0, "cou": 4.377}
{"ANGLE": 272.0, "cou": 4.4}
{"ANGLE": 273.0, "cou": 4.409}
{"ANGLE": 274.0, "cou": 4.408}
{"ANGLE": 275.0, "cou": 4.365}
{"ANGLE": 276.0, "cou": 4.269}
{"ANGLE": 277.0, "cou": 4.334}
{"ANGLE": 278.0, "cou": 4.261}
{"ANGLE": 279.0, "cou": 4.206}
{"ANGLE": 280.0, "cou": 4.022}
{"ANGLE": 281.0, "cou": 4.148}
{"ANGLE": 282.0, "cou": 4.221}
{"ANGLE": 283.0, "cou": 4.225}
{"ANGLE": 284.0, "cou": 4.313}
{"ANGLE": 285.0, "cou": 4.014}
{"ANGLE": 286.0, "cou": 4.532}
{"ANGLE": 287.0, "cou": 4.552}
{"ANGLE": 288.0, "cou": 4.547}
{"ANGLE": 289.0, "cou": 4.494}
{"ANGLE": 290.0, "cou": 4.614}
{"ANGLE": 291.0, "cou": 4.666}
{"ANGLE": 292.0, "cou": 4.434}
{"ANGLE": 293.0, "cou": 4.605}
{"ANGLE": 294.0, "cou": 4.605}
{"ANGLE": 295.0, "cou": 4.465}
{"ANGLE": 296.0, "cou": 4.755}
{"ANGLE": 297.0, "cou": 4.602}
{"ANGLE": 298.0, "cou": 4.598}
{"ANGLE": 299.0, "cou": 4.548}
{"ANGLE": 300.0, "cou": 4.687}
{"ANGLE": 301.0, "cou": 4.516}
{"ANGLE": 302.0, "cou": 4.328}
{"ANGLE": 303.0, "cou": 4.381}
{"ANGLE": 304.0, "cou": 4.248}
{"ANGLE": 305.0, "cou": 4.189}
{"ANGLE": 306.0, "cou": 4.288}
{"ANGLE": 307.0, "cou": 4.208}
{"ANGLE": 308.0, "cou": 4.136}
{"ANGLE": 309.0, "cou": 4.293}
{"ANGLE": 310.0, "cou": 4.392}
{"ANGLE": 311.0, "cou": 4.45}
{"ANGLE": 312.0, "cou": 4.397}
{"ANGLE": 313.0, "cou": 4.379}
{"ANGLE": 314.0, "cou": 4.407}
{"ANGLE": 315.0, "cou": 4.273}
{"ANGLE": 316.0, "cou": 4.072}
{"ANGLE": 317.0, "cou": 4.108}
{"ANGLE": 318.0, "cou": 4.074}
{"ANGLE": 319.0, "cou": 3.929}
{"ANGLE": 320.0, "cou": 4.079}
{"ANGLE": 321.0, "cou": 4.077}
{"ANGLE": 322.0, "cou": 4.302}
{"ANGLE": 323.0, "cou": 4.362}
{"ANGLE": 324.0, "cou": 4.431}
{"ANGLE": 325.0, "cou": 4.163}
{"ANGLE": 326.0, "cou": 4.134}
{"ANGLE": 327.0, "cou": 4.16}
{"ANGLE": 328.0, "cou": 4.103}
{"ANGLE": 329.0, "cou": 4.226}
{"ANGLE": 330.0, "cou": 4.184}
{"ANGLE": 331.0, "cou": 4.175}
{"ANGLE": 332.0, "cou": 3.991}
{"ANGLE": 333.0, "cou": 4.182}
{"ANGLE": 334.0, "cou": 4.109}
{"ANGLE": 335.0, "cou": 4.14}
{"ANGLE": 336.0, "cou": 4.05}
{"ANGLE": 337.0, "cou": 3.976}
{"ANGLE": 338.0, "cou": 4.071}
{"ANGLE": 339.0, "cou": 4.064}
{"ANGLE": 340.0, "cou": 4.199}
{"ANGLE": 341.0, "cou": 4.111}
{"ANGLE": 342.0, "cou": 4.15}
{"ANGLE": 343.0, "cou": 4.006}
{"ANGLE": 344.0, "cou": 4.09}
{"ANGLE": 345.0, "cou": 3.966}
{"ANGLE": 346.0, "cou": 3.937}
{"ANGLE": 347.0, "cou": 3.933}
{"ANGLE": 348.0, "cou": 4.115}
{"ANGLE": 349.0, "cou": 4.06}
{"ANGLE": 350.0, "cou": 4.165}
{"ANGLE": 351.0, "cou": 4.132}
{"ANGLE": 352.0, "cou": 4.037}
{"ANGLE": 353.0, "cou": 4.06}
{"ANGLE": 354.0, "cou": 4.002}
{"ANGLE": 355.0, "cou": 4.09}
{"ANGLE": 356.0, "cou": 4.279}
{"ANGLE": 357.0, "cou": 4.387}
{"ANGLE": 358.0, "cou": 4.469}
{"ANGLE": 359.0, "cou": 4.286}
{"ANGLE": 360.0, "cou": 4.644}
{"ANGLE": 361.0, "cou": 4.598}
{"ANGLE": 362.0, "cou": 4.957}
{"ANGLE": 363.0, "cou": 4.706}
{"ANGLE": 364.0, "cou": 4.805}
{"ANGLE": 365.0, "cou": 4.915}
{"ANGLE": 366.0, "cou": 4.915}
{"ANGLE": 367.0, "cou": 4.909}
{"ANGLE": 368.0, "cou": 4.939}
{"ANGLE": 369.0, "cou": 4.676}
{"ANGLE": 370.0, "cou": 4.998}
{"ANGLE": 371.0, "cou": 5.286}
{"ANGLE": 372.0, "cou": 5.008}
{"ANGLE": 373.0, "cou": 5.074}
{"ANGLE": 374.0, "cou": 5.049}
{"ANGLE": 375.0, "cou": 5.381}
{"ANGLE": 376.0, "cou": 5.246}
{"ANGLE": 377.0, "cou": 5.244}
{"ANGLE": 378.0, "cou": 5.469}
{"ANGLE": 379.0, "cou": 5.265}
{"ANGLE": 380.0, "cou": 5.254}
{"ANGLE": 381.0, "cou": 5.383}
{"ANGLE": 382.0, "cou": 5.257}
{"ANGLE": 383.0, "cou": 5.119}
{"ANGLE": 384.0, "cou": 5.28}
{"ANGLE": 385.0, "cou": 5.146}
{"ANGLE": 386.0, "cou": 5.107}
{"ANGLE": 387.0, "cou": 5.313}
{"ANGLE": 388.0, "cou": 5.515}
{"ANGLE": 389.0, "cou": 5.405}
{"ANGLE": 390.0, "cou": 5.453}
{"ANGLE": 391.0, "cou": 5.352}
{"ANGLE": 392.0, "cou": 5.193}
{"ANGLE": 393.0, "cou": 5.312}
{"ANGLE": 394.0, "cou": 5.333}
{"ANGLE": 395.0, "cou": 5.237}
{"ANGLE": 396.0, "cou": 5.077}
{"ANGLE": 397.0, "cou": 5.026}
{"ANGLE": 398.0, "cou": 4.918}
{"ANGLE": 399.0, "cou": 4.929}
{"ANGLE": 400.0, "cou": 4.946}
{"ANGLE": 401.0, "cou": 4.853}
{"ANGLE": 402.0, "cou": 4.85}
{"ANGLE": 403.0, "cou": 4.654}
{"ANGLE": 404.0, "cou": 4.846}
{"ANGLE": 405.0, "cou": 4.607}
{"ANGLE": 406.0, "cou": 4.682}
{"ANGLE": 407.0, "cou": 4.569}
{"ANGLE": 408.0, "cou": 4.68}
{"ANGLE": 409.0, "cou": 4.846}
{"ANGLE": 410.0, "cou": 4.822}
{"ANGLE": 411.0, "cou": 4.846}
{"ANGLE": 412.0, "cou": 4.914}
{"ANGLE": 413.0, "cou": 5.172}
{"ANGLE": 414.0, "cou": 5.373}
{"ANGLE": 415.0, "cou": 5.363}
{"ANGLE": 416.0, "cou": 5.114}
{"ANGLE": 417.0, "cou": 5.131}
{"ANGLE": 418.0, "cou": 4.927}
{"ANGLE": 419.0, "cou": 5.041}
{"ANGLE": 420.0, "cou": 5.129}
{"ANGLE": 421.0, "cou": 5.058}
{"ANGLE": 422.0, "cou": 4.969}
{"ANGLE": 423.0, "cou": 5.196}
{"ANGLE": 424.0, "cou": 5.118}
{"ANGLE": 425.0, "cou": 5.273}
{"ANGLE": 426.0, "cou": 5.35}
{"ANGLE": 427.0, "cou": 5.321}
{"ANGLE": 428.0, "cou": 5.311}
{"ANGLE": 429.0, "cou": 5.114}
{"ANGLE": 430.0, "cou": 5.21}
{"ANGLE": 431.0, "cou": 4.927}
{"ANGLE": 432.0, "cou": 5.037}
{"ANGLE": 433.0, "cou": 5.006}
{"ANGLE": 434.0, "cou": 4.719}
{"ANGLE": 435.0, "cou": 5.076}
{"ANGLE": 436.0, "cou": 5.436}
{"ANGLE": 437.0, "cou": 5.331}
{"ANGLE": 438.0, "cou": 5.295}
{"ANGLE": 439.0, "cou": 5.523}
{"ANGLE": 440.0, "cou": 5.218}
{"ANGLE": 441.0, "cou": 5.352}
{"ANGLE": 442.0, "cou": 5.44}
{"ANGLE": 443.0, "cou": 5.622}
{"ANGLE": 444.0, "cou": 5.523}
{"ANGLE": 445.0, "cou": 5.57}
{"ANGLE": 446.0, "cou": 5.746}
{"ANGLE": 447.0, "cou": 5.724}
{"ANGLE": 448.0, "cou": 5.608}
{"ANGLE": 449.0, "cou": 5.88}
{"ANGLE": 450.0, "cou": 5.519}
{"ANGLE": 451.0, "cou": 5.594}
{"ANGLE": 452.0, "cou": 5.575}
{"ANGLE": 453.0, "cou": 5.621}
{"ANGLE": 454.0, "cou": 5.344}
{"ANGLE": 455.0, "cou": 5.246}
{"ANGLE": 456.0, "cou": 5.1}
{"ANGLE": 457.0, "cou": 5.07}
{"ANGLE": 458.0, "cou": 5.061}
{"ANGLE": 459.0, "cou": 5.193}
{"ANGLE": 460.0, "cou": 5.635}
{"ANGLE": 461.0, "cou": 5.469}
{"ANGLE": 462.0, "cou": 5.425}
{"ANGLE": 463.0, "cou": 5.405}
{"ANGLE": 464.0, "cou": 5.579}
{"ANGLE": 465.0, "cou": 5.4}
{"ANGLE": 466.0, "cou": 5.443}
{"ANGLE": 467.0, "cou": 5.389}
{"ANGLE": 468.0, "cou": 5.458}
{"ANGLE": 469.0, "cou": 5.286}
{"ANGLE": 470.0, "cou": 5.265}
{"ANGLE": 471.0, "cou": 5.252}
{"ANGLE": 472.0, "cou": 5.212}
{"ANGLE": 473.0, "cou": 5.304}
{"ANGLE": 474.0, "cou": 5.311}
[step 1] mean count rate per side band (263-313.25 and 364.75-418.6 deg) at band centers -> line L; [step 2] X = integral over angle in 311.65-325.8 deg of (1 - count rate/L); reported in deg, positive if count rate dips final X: 1.2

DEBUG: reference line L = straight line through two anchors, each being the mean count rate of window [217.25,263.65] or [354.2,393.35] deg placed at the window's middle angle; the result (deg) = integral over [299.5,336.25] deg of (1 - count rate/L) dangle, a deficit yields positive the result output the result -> 3.3 deg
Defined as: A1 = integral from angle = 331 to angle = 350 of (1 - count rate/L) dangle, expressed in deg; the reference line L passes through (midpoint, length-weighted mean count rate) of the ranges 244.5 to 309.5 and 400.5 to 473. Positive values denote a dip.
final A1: 2.5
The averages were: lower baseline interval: 4.32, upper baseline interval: 5.22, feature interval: 4.07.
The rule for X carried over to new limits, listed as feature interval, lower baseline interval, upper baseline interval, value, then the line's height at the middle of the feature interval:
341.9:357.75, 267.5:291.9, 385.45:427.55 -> 2.2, 4.76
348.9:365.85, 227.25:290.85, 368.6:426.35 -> 1.6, 4.86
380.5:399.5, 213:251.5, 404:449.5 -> -0.9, 4.98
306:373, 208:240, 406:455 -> 5.8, 4.71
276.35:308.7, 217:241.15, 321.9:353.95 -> -2.0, 4.15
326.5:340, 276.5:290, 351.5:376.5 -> 1.3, 4.56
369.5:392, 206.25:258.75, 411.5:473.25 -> -1.4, 4.94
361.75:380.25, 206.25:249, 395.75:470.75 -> -0.8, 4.86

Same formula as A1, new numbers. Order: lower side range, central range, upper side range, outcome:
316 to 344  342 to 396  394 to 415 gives -3.0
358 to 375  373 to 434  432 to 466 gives -0.1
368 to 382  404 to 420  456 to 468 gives 1.0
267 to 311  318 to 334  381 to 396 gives 1.9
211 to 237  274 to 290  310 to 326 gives -0.6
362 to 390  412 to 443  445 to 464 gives 1.0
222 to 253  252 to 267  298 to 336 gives 0.1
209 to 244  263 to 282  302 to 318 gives -0.7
